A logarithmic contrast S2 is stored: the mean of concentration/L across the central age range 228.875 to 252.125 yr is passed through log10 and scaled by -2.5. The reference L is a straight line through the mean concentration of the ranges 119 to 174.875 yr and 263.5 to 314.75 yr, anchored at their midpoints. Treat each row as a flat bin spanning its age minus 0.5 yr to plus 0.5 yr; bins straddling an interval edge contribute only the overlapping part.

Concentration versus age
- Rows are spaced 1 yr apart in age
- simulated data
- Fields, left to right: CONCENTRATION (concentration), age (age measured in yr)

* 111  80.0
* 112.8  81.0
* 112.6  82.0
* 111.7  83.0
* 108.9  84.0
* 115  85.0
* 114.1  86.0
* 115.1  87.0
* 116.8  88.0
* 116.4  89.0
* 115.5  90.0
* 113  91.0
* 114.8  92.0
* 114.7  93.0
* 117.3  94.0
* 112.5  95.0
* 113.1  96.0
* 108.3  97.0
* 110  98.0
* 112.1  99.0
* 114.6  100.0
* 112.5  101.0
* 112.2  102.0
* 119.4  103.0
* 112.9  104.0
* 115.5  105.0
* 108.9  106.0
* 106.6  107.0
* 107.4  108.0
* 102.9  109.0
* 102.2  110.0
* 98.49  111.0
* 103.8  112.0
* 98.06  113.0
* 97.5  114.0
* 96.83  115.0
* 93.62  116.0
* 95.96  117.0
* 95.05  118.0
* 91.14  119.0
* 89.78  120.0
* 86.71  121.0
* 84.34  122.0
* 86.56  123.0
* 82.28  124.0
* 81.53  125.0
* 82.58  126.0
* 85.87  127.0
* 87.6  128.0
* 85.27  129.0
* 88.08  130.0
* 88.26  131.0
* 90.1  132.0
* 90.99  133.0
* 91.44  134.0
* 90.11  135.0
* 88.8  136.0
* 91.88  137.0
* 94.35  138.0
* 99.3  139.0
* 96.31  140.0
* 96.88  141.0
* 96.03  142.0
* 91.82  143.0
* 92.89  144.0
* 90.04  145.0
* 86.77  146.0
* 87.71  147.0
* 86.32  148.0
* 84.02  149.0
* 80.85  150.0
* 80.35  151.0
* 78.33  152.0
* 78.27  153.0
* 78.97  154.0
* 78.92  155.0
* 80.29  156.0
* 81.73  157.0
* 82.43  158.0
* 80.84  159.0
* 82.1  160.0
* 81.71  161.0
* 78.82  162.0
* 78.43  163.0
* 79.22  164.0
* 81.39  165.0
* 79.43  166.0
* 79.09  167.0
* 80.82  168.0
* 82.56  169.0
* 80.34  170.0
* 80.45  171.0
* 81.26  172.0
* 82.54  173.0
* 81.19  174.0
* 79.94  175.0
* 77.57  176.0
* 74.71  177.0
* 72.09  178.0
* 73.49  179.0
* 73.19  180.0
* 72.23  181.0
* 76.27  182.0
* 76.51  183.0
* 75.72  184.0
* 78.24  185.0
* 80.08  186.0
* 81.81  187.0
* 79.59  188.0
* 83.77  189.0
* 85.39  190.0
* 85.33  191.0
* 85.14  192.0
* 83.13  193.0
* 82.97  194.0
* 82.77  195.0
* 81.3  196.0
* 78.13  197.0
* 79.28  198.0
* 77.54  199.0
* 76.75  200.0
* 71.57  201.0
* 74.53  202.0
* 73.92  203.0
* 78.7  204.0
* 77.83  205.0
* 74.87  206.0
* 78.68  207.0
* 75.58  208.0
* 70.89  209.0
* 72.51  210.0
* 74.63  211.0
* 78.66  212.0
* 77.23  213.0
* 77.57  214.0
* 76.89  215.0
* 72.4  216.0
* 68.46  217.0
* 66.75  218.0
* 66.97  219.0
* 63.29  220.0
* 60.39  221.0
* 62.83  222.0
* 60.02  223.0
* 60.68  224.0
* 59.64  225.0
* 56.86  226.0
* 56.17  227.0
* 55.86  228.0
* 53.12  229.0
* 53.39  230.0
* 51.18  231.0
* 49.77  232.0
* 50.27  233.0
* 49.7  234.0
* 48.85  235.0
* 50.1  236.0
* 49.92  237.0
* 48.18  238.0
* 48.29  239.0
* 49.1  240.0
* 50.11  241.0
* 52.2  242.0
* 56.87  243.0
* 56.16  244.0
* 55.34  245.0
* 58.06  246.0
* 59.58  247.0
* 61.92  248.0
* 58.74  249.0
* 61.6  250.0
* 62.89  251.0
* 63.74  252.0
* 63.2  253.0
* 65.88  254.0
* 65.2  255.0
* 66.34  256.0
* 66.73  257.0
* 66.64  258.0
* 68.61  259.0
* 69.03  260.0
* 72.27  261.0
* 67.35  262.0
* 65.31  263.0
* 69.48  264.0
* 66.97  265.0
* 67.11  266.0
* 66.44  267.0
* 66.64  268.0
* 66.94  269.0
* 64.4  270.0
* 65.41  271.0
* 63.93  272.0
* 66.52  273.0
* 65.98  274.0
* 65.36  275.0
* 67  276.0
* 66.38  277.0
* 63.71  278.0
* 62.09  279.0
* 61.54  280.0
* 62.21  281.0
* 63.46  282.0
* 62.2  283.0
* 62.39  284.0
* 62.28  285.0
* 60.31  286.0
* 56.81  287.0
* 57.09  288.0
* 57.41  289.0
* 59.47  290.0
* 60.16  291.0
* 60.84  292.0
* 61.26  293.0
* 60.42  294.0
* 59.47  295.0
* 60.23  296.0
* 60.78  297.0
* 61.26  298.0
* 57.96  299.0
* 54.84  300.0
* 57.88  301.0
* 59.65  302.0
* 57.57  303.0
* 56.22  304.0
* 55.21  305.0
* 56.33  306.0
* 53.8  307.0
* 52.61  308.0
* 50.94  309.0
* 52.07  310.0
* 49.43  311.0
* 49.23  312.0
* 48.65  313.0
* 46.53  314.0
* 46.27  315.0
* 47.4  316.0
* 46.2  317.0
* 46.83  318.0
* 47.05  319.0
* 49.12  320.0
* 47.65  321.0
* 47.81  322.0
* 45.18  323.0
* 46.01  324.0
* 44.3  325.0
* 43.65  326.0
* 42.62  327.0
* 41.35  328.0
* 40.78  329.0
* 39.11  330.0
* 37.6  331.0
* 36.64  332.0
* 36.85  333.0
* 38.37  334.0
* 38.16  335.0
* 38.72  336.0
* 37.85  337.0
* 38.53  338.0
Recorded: 0.26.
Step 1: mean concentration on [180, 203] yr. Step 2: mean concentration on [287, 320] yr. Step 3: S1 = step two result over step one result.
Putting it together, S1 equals 0.7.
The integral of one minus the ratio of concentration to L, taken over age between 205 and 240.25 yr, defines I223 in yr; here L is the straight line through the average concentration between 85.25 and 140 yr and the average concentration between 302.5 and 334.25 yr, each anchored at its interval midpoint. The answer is 4.9 yr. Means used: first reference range 101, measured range 62.3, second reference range 46.9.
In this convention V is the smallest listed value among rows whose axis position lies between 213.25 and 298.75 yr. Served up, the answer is 48.18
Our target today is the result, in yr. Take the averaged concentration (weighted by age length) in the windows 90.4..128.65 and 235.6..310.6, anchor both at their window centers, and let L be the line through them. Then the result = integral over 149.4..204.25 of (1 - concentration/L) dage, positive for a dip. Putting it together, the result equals 3.5 yr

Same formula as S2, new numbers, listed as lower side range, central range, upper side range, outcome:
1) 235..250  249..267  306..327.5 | -0.25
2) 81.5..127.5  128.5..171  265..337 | 0.09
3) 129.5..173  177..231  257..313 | 0.05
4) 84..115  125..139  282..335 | 0.14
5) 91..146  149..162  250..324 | 0.12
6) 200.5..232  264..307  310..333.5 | -0.17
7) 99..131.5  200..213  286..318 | 0.02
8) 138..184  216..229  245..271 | 0.16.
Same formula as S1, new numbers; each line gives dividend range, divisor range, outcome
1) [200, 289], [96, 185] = 0.71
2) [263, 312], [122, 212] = 0.74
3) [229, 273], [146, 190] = 0.75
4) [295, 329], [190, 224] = 0.68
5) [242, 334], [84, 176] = 0.61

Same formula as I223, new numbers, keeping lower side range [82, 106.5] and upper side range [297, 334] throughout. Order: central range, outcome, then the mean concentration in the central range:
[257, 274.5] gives -1.03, 67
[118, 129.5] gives 2.05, 86.2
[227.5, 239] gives 3.47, 50.8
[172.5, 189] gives 2.01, 77.4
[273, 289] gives -1.01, 62.5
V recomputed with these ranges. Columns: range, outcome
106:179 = 72.09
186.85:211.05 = 70.89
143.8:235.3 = 48.85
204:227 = 56.17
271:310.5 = 50.94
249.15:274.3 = 61.6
